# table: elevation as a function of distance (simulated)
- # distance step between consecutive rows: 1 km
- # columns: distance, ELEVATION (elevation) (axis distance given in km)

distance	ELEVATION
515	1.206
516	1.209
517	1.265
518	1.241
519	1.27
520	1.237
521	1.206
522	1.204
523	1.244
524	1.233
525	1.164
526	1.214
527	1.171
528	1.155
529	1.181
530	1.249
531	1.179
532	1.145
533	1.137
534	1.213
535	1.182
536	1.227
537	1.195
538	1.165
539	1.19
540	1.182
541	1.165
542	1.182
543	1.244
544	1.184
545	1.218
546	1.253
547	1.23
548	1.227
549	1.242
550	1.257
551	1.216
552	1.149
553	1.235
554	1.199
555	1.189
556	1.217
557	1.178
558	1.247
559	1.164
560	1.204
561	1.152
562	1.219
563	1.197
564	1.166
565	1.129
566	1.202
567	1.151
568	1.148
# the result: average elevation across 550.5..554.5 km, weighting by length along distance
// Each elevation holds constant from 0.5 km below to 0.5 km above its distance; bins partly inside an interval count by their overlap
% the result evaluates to 1.2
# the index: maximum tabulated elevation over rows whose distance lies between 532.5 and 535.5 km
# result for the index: 1.213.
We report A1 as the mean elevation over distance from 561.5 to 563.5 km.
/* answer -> 1.21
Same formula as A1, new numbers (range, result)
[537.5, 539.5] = 1.18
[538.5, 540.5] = 1.19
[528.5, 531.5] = 1.2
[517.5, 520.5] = 1.25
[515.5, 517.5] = 1.24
